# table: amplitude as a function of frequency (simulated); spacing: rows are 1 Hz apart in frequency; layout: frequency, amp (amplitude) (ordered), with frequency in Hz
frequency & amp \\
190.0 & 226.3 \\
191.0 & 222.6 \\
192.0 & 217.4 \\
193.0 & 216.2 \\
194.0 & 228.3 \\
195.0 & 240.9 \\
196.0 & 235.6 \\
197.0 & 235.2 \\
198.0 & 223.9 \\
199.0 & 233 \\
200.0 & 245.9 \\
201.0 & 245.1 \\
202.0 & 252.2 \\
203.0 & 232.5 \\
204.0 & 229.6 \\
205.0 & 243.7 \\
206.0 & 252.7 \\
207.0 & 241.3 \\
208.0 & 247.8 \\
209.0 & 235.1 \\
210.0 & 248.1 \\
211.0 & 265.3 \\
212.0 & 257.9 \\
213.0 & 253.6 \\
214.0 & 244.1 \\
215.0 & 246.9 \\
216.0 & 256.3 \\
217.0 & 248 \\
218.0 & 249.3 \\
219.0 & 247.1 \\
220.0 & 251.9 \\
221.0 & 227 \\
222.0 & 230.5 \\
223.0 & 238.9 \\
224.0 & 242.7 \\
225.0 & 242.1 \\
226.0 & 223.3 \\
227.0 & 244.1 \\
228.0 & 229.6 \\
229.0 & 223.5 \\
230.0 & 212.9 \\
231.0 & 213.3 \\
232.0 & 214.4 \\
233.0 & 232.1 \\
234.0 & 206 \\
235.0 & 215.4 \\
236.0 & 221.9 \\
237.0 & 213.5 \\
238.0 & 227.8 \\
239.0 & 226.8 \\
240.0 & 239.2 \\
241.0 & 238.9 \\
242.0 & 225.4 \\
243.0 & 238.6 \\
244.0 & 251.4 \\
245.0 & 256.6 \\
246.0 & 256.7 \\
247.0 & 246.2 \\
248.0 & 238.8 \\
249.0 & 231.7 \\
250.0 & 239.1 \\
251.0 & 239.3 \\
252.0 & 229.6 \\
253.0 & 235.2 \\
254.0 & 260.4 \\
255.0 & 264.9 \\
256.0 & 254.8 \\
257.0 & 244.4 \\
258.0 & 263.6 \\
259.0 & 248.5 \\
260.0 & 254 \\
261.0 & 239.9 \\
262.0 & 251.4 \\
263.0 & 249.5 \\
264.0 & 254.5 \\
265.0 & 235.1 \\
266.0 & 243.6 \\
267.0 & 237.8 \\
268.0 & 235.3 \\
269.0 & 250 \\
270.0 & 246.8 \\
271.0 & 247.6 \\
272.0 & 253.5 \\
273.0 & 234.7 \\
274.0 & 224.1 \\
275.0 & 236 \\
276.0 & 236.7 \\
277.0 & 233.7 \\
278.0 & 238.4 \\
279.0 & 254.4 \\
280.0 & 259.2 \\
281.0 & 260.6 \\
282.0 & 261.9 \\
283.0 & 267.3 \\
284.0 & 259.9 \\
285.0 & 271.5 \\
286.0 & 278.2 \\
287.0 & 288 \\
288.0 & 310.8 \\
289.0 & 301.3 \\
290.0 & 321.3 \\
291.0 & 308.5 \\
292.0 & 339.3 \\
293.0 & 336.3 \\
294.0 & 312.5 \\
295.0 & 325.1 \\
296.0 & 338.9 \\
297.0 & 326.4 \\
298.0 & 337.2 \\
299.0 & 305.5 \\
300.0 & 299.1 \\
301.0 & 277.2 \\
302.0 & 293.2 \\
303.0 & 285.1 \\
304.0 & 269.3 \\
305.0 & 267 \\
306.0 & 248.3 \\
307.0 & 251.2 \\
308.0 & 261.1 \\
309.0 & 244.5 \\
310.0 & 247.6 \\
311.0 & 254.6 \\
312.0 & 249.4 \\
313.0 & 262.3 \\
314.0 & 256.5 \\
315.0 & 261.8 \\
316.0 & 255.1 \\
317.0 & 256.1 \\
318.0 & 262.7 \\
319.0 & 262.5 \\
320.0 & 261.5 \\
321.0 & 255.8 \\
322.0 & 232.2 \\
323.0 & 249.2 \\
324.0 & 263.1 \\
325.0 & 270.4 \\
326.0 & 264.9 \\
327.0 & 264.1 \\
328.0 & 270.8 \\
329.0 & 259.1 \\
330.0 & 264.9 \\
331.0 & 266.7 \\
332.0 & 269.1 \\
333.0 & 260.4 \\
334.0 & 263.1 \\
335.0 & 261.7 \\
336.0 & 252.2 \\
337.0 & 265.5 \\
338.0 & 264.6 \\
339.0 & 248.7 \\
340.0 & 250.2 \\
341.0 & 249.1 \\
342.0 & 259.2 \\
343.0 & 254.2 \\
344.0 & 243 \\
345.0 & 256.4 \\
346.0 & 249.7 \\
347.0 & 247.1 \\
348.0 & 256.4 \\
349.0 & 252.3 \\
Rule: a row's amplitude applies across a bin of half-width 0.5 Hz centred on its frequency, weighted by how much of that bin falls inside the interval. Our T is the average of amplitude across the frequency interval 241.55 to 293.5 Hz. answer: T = 257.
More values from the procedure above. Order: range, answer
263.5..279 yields 241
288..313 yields 291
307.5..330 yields 258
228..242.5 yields 222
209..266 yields 240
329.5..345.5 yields 258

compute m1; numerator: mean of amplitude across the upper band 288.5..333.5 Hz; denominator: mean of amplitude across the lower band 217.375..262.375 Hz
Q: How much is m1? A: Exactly 1.2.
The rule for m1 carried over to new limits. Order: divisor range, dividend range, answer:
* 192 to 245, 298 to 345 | 1.11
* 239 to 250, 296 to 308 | 1.19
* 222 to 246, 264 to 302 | 1.20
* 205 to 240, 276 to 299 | 1.23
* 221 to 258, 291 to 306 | 1.30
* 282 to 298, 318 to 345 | 0.85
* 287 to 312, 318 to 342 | 0.89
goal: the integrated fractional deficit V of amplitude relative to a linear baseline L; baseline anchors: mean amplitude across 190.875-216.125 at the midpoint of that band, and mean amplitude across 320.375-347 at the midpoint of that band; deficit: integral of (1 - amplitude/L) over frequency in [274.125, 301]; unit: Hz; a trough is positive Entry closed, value -3.8 Hz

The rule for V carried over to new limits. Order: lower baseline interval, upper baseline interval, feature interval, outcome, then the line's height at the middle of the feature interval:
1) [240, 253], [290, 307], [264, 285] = 2.1 Hz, 274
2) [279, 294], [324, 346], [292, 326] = 0.0 Hz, 276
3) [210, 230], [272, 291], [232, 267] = 1.8 Hz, 253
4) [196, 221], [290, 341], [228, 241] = 1.6 Hz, 252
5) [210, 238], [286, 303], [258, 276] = 2.4 Hz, 282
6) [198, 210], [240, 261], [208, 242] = 1.1 Hz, 243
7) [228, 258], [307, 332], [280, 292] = -1.8 Hz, 248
